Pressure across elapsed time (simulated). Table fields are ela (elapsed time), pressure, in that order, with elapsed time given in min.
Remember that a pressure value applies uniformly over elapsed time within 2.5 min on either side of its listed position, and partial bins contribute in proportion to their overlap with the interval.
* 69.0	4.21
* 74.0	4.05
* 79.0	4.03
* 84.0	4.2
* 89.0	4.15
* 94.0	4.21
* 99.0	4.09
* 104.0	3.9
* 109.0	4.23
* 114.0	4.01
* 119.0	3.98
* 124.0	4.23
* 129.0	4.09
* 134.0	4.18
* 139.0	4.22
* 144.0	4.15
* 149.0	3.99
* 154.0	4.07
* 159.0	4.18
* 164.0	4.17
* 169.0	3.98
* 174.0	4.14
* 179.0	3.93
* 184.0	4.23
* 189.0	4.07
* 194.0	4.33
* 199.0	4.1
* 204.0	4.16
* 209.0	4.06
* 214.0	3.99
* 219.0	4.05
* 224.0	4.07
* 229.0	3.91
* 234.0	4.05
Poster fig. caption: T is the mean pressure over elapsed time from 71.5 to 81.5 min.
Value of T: 4.04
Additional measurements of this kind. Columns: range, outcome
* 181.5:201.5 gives 4.18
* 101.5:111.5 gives 4.07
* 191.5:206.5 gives 4.2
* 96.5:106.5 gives 4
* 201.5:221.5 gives 4.06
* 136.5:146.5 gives 4.18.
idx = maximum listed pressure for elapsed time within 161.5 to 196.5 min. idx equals 4.33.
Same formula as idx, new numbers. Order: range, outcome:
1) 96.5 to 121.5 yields 4.23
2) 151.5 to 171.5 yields 4.18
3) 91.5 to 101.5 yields 4.21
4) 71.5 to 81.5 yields 4.05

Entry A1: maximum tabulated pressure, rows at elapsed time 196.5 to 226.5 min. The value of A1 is 4.16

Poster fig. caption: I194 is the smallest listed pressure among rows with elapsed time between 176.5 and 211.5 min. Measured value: 3.93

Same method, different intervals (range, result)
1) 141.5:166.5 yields 3.99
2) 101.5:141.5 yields 3.9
